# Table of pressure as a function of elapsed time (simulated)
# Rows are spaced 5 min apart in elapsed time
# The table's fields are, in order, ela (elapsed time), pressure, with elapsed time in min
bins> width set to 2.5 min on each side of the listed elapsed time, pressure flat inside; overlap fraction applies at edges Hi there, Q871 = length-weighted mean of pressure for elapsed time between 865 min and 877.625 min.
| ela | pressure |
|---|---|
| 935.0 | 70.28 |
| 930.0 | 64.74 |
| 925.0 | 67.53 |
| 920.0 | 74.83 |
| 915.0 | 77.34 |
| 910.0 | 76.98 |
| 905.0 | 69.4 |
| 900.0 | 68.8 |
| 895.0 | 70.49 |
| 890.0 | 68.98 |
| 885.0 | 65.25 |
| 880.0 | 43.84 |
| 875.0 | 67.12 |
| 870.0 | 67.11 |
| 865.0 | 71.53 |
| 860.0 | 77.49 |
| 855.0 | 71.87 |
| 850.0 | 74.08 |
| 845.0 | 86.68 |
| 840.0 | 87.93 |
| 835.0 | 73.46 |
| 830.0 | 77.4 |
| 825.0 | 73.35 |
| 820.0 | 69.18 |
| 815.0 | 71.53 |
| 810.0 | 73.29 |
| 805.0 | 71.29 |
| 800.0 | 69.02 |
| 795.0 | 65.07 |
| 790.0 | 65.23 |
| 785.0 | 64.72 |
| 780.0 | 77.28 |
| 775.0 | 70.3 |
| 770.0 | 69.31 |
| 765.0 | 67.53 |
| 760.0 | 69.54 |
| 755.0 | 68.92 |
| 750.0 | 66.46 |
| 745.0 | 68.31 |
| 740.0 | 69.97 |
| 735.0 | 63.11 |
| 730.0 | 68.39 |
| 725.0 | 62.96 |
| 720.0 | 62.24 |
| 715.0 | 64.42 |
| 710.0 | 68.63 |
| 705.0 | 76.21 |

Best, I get 67.8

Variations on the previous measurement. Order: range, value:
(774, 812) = 69.4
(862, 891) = 63.9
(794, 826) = 70.5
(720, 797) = 67.6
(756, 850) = 72.3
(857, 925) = 69.1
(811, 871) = 75.3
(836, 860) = 79.4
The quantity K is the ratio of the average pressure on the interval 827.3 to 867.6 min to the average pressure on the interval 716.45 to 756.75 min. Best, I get 1.2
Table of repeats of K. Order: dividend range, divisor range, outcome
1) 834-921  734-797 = 1.05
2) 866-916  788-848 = 0.91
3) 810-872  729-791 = 1.10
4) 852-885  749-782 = 0.95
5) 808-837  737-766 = 1.07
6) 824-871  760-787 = 1.09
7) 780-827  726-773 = 1.03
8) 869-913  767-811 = 0.96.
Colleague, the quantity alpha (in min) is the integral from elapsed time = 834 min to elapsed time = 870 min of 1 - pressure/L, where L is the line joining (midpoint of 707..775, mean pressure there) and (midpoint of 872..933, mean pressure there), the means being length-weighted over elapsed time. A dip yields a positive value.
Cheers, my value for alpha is -4.97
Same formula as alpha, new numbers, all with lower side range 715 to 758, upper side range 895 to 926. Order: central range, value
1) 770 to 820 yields -1.0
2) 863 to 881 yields 1.9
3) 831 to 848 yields -2.9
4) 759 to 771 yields -0.2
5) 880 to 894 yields 1.6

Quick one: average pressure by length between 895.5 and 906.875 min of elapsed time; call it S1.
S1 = 69.3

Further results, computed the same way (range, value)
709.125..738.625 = 64.9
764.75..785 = 70.7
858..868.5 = 73.7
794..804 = 68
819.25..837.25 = 73.8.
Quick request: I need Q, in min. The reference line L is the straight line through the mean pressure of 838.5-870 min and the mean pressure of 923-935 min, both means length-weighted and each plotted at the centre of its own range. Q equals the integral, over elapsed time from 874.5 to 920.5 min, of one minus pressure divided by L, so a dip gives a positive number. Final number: 1.9 min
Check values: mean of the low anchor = 77.1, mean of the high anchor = 66.9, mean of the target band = 68.1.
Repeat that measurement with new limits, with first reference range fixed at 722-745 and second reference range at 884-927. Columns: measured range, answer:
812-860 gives -4.8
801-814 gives -0.6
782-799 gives 0.6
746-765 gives -0.4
